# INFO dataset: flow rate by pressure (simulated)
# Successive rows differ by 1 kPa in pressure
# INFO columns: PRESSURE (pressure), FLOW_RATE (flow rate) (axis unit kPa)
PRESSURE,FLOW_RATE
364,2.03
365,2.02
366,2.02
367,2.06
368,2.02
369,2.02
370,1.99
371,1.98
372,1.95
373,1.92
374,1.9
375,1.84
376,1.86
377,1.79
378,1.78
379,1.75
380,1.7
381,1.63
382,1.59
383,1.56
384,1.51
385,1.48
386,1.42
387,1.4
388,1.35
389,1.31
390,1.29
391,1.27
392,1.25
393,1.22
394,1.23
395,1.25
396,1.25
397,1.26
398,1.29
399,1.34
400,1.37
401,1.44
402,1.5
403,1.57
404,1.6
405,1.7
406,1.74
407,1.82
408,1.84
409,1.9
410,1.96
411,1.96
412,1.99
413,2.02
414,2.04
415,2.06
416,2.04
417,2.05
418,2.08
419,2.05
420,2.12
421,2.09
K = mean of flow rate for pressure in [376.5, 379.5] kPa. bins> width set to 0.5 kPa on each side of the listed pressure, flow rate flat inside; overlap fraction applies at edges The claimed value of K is 1.77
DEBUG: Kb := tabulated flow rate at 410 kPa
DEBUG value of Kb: 1.96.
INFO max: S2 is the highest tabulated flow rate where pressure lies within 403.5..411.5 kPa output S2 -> 1.96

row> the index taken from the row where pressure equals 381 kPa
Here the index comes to 1.63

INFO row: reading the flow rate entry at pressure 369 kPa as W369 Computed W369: 2.02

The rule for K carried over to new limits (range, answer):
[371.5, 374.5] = 1.92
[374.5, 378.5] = 1.82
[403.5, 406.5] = 1.68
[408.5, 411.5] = 1.94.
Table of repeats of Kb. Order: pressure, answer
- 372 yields 1.95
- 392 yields 1.25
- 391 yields 1.27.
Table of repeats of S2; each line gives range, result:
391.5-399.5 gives 1.34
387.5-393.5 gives 1.35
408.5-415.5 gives 2.06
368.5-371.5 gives 2.02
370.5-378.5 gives 1.98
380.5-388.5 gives 1.63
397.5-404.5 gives 1.6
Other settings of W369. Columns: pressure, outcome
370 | 1.99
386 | 1.42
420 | 2.12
